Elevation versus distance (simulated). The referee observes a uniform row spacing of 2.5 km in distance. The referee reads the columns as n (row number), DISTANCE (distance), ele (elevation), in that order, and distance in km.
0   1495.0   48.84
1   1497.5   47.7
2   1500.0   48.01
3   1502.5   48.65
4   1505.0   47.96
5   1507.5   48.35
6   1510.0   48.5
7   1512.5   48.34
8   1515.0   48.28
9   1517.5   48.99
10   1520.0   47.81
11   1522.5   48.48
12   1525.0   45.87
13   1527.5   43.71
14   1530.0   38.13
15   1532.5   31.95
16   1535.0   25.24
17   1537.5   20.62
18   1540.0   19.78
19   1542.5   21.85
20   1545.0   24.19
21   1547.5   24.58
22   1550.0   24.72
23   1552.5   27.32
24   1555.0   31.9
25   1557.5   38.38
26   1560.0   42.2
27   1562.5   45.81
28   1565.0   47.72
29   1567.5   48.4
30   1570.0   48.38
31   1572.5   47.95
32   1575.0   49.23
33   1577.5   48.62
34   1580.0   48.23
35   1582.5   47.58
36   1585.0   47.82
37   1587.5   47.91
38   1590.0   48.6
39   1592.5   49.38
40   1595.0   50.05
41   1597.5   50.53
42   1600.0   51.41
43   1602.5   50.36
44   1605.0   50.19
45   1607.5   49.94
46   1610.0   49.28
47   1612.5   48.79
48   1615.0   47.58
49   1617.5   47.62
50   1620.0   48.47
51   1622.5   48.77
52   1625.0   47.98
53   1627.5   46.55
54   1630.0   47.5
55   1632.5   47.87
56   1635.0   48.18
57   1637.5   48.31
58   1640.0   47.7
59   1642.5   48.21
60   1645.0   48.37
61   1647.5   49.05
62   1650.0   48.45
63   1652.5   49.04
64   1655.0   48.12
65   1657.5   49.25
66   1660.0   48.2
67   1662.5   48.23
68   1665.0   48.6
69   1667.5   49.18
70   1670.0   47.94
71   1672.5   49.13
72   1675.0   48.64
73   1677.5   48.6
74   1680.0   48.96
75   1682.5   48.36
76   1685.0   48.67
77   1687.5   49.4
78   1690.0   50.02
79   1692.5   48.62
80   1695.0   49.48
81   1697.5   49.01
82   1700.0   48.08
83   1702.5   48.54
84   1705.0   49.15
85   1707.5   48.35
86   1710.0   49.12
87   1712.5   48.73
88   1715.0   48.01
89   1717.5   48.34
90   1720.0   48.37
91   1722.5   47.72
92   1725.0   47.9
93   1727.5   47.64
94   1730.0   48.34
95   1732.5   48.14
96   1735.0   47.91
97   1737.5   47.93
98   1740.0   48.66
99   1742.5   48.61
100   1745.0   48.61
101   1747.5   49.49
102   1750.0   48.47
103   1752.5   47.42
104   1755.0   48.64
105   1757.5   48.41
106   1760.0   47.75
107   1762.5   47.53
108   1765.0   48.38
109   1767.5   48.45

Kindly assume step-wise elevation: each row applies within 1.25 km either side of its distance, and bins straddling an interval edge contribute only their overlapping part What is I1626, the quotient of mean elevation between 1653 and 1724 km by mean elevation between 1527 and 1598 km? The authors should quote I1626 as 1.2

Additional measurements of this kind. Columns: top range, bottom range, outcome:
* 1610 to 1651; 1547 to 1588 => 1.14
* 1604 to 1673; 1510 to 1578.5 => 1.25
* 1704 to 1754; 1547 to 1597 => 1.11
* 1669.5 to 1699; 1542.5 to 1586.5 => 1.21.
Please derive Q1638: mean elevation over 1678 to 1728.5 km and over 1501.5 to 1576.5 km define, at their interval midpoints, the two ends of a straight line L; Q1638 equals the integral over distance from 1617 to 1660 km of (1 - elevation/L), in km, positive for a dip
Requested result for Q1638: -3.07 km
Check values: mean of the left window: 39.4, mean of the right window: 48.6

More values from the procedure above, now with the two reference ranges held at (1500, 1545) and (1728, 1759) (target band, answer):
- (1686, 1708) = -1.1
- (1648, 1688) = -2.8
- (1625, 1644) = -1.5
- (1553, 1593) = -3.7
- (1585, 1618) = -4.9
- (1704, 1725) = -0.5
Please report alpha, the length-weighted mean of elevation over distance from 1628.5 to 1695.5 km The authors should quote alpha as 48.6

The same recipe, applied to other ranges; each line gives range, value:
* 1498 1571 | 39.2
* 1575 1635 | 48.7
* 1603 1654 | 48.4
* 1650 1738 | 48.6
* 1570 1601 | 48.9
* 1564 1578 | 48.4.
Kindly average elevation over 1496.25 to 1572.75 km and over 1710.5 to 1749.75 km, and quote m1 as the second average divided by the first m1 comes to 1.22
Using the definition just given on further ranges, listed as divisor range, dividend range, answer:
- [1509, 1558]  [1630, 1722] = 1.38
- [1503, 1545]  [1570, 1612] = 1.25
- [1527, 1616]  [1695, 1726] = 1.17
